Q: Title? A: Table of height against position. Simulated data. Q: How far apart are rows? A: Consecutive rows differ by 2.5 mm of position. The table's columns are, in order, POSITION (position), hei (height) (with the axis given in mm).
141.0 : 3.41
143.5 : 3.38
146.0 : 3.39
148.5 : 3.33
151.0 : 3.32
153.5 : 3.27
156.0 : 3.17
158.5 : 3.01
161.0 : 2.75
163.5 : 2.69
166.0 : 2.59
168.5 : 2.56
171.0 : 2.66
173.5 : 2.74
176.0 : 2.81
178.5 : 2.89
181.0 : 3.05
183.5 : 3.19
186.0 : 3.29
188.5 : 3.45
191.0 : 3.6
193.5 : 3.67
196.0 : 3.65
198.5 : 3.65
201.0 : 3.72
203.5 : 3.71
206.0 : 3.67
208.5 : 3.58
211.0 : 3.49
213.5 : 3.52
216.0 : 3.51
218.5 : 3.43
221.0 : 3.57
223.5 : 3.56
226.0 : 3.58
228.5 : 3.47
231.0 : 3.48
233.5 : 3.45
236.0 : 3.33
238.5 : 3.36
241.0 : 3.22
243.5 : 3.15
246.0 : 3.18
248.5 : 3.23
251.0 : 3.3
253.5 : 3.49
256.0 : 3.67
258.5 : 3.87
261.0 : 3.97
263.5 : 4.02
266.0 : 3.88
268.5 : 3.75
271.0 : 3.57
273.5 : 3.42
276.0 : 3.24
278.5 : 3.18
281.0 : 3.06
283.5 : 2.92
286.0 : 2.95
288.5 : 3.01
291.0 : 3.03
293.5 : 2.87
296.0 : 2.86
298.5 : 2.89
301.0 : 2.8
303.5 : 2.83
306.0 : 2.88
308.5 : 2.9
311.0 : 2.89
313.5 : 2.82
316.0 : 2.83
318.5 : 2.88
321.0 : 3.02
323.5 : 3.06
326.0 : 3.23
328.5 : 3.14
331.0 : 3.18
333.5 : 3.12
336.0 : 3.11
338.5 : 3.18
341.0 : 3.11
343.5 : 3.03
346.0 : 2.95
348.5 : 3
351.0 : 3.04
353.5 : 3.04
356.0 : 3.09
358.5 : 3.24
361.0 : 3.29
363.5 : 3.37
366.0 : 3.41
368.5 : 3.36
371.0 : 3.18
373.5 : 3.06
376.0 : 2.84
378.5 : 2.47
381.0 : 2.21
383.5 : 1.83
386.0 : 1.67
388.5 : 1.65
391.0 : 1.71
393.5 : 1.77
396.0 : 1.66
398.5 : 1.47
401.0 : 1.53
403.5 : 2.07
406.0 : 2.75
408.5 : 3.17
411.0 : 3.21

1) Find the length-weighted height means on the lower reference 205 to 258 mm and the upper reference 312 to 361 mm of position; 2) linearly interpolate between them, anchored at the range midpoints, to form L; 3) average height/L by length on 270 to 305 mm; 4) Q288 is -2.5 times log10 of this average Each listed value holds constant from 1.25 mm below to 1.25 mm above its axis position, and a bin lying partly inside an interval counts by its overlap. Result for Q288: 0.07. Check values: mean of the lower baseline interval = 3.45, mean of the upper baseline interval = 3.06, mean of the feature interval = 3.04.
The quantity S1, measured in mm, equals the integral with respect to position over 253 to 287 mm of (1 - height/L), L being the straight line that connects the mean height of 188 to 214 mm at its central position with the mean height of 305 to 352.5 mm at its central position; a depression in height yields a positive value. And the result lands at -2.1 mm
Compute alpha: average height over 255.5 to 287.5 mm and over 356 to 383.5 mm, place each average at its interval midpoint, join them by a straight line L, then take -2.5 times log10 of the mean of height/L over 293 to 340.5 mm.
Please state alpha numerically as 0.10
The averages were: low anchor 3.49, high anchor 2.99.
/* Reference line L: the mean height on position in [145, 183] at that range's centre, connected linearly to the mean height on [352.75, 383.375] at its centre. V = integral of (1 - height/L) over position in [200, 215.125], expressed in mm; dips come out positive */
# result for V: -3.3 mm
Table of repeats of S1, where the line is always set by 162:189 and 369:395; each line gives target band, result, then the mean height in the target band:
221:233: -3.5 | 3.52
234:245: -2.4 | 3.28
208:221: -3.5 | 3.51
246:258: -3.5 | 3.43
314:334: -5.0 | 3.05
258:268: -5.0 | 3.93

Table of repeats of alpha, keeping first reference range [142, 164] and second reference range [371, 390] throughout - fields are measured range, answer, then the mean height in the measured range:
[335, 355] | -0.25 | 3.06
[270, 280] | -0.23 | 3.34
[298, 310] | -0.11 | 2.86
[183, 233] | -0.20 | 3.54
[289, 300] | -0.11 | 2.92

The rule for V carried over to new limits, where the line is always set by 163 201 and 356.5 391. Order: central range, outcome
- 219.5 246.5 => -3.45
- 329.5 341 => -1.45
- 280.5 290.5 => -0.28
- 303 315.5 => -0.07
